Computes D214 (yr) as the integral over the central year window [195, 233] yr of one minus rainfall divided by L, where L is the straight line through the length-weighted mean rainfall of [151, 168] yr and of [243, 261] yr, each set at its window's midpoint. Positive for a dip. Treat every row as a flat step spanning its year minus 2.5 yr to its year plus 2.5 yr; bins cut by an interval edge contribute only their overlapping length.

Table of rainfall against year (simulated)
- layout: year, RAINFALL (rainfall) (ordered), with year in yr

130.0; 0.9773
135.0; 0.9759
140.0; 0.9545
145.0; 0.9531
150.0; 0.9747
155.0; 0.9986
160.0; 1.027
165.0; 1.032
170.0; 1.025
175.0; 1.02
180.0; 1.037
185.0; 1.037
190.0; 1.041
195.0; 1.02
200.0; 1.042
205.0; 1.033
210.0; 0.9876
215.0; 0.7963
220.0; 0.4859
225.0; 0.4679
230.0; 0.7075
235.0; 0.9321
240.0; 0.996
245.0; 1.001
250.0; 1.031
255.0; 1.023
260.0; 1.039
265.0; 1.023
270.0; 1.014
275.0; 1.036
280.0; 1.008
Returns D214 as 8.0 yr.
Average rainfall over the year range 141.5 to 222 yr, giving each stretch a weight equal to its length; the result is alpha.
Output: 0.972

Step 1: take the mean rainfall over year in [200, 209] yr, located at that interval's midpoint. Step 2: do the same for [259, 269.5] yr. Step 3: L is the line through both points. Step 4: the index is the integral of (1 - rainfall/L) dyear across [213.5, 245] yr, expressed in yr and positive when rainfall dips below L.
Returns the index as 8.5 yr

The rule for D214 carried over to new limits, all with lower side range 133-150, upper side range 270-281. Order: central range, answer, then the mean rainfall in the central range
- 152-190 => -1.9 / 1.03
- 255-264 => -0.1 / 1.03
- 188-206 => -0.8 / 1.03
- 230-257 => 1.0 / 0.969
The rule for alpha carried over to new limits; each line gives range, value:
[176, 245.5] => 0.899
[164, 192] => 1.03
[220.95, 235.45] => 0.647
